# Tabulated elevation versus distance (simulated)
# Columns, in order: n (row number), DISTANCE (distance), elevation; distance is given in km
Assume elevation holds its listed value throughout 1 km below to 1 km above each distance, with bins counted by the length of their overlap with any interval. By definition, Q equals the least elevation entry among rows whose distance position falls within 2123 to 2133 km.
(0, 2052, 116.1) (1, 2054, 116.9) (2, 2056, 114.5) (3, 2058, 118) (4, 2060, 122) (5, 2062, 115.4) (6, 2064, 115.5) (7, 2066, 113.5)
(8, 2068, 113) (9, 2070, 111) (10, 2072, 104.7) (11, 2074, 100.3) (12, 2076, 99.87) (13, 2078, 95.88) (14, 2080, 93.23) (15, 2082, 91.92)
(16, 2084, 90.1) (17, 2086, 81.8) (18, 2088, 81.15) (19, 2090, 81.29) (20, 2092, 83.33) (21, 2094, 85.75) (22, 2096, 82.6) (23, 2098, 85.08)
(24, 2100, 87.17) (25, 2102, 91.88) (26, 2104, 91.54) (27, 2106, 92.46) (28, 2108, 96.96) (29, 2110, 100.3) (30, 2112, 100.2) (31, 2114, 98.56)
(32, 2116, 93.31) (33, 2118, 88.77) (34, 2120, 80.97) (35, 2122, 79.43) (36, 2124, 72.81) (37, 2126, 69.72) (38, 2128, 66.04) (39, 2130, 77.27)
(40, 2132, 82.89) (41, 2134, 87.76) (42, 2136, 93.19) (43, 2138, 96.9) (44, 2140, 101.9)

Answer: 66.04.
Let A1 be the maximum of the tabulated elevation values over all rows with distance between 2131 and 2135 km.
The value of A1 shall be 87.76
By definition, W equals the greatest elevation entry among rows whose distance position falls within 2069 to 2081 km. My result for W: 111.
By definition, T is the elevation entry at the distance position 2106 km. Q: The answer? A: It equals 92.46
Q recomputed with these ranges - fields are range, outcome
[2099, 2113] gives 87.17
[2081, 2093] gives 81.15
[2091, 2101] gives 82.6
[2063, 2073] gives 104.7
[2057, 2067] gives 113.5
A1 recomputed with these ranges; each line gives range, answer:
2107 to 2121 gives 100.3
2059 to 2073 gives 122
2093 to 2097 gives 85.75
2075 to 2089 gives 99.87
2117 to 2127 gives 88.77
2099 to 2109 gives 96.96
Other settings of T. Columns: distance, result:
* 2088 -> 81.15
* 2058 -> 118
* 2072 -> 104.7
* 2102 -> 91.88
